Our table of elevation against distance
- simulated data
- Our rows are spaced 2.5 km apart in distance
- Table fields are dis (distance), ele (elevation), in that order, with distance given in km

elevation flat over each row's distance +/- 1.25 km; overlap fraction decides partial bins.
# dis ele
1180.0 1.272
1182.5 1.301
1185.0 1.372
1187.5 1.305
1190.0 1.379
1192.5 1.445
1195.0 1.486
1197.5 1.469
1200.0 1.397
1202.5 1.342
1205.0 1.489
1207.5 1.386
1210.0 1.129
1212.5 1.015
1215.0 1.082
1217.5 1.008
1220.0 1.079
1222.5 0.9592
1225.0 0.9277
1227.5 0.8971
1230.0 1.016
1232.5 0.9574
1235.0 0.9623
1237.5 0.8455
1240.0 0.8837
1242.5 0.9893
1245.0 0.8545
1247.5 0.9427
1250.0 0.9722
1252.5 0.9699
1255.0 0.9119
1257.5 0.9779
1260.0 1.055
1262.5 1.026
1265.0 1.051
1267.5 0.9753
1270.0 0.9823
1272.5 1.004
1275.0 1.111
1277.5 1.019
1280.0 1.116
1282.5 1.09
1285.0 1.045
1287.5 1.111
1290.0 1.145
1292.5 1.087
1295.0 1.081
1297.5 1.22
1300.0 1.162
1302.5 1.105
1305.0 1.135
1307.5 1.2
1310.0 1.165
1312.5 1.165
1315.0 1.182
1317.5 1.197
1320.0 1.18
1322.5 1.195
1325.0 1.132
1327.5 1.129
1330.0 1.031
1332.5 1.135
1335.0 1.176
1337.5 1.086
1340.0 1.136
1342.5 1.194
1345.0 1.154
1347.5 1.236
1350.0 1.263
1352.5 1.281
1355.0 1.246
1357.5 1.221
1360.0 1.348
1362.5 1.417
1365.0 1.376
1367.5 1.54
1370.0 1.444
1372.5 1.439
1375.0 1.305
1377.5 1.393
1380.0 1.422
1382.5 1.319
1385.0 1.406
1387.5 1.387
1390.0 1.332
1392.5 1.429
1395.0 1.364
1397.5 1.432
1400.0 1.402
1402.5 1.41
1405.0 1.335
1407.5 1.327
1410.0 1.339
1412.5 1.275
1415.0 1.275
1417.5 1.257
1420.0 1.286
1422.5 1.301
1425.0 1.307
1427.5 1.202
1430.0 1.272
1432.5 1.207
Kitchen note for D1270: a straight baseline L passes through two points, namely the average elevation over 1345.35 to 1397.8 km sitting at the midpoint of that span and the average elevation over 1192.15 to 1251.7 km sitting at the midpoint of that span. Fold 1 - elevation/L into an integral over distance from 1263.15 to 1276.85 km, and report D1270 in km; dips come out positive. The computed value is 1.8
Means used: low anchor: 1.1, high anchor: 1.36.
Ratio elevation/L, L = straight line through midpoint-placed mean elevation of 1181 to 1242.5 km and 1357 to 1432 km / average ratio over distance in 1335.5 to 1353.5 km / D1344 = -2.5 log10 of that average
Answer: 0.10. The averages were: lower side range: 1.17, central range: 1.19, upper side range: 1.35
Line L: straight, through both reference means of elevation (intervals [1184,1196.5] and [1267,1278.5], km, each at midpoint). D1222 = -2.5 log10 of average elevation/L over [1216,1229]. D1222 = 0.27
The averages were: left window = 1.4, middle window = 0.977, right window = 1.02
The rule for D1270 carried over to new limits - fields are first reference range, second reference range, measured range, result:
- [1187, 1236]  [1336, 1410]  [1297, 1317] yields 1.67 km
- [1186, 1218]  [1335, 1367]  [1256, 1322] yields 9.06 km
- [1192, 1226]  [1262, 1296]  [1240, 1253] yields 2.28 km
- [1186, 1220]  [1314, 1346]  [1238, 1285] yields 8.85 km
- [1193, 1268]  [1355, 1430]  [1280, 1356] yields 4.28 km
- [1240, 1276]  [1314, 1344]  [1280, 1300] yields -1.09 km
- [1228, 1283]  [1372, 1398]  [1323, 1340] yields 1.36 km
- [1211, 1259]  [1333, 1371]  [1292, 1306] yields -0.04 km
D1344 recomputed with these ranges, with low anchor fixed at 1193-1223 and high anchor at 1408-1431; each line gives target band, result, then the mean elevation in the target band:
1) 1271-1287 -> 0.18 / 1.07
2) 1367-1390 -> -0.10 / 1.4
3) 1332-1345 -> 0.11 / 1.15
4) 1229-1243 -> 0.31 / 0.939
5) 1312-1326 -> 0.08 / 1.18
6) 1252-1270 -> 0.25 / 0.995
